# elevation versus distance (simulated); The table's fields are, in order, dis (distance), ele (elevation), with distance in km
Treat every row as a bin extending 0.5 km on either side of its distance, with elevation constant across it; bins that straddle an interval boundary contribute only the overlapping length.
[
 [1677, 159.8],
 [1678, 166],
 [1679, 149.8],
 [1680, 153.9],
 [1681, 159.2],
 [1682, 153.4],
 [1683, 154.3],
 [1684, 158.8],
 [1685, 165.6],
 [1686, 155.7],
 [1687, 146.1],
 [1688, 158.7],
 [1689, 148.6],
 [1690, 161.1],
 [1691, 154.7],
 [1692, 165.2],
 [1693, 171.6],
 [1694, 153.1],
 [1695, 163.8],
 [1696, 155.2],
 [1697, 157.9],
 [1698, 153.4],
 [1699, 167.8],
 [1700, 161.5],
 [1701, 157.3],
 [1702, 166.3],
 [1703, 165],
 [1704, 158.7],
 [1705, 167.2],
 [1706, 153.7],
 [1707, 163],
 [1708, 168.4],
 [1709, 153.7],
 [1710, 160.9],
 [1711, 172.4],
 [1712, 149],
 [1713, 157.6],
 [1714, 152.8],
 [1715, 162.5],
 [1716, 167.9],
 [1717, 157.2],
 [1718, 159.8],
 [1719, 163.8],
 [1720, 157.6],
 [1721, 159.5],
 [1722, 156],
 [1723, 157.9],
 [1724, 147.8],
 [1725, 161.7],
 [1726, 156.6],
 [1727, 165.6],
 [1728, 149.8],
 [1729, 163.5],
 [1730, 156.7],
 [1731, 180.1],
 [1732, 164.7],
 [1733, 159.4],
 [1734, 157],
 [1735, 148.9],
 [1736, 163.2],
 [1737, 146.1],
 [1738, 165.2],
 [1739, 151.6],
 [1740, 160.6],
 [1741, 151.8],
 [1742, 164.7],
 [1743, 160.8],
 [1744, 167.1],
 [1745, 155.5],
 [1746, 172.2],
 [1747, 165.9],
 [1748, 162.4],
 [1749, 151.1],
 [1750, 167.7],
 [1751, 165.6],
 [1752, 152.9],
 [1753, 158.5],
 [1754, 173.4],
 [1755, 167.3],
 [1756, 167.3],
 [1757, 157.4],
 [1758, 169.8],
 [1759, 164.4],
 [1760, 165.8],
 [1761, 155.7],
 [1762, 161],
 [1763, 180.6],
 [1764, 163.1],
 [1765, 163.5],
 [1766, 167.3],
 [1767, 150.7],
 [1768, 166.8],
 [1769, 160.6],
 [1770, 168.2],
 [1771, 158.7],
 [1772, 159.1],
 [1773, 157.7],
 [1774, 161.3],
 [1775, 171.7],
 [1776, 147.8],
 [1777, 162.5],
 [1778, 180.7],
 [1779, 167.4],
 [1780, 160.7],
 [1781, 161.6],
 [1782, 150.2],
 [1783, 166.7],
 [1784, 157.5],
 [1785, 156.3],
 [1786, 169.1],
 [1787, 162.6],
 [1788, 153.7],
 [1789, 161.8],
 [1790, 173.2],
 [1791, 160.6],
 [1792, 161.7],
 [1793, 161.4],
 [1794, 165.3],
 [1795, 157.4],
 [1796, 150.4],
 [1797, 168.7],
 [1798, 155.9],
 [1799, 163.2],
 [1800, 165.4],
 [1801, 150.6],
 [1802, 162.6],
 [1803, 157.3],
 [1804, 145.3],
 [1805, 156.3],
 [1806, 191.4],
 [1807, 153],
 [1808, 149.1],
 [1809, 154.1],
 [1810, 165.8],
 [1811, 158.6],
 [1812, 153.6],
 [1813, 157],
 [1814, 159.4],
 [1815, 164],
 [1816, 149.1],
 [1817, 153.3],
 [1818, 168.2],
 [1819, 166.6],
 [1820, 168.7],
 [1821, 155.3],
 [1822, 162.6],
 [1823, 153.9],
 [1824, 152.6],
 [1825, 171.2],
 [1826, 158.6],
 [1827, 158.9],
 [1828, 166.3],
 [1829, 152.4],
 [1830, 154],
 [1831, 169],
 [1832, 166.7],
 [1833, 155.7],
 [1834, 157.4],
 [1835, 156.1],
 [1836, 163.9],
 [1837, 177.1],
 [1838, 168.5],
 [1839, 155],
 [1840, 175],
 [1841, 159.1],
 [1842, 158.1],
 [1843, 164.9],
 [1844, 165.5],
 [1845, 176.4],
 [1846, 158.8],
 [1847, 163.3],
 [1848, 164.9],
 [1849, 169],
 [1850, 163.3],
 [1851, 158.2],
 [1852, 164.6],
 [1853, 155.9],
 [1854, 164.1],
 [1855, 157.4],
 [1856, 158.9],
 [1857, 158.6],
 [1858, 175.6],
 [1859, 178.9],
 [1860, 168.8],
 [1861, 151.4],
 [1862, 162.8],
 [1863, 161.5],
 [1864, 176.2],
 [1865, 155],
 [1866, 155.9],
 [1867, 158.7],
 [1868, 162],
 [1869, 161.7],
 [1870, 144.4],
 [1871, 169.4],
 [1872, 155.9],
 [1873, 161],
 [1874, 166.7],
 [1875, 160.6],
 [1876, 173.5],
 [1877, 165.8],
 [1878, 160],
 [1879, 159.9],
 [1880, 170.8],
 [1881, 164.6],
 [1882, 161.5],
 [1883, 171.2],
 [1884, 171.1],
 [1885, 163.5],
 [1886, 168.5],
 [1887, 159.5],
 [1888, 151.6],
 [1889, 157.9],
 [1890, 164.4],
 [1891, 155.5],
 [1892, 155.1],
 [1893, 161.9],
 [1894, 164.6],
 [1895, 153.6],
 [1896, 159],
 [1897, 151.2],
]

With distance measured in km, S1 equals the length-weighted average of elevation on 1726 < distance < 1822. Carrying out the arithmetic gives 161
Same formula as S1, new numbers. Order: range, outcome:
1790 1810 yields 160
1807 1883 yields 162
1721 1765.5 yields 161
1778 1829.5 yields 160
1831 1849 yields 164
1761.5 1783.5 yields 163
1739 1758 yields 162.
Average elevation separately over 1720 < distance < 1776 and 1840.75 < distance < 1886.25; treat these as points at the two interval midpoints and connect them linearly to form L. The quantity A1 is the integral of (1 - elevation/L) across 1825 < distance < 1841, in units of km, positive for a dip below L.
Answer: 0.0 km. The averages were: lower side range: 161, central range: 162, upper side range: 163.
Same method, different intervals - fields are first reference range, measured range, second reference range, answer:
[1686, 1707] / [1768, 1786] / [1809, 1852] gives -0.1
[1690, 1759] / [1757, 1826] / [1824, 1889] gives 0.2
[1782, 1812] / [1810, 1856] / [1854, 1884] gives 0.0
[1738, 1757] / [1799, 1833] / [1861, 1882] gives 0.5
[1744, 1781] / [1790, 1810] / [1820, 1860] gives 0.4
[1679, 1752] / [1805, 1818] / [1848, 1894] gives 0.2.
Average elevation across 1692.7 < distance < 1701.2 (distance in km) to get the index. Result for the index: 160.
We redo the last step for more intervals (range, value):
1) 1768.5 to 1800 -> 162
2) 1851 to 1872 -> 162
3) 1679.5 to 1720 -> 159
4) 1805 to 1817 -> 159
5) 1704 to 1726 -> 159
